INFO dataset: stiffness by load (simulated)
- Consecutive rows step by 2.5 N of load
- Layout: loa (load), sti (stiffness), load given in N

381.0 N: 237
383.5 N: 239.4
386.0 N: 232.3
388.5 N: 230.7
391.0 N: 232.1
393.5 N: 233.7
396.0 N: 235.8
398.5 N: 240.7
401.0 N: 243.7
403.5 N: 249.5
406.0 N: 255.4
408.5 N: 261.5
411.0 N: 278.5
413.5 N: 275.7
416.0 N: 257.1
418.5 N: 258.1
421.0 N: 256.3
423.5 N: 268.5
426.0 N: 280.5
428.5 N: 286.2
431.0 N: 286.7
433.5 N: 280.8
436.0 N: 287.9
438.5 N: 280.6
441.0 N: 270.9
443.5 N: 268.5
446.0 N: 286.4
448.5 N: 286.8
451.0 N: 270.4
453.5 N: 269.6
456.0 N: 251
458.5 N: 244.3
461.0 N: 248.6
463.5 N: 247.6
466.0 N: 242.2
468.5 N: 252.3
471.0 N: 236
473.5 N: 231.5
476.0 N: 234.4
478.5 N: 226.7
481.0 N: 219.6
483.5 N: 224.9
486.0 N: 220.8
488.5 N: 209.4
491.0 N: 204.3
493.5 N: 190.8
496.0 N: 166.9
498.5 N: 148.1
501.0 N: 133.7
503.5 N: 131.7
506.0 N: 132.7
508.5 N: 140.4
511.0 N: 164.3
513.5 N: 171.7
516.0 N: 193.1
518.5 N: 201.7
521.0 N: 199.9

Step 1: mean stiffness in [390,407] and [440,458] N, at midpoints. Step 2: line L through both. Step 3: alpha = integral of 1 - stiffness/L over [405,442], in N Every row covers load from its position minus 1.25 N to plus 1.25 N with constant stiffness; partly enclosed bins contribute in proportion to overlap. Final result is -2.4 N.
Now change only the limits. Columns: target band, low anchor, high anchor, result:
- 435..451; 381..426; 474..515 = -4.2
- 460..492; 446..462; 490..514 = -2.4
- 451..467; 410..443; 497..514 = -2.2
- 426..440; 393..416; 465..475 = -2.0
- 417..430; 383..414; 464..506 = -2.0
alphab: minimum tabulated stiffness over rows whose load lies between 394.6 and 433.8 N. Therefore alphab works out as 235.8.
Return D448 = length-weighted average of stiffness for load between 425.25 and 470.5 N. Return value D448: 268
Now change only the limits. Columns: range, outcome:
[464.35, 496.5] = 222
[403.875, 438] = 271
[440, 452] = 277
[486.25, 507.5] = 167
